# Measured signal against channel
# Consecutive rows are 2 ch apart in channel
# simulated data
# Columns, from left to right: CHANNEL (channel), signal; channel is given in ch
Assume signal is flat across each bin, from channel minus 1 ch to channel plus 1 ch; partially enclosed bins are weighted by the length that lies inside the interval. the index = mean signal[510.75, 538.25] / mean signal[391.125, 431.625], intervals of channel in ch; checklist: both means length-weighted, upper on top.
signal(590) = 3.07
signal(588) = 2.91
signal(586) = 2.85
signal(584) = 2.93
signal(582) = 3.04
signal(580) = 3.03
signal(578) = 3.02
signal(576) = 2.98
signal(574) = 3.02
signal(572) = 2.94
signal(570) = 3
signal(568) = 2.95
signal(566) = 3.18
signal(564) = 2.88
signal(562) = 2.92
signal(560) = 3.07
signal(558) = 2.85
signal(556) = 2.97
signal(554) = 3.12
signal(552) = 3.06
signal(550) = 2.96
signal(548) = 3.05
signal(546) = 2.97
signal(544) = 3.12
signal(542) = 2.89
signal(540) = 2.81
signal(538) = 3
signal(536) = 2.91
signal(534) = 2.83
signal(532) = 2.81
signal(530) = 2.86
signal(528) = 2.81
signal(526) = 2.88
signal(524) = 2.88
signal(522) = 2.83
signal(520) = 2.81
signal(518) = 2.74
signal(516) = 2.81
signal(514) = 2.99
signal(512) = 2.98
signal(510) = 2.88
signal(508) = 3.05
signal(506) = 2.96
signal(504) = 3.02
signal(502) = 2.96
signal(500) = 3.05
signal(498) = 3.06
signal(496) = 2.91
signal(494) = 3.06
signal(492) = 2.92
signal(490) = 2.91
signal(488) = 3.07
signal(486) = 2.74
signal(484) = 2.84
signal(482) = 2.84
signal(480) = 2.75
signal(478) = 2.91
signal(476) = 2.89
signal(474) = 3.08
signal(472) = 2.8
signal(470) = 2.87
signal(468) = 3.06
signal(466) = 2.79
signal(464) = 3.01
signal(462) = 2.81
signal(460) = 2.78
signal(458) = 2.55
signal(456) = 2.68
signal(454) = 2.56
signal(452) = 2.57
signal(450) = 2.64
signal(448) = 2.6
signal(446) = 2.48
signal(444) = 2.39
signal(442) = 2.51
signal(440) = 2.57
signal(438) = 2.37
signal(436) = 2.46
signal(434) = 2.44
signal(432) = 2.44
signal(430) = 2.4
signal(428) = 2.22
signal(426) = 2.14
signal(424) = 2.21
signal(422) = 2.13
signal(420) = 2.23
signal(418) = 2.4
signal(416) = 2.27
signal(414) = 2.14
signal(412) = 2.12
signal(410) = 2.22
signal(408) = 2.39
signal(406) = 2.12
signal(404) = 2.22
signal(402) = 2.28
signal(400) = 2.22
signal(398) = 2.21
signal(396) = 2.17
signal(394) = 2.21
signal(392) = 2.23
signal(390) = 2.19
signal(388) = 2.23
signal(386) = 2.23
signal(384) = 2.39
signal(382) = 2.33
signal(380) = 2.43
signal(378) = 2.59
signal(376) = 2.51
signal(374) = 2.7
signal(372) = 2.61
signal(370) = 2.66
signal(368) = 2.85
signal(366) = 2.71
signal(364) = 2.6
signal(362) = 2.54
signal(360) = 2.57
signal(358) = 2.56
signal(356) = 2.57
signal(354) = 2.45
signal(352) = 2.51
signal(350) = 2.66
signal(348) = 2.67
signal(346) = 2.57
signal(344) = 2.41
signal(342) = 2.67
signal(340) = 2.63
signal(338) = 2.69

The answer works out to 1.28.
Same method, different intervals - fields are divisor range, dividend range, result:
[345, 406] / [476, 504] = 1.19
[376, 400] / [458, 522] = 1.27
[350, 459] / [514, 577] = 1.22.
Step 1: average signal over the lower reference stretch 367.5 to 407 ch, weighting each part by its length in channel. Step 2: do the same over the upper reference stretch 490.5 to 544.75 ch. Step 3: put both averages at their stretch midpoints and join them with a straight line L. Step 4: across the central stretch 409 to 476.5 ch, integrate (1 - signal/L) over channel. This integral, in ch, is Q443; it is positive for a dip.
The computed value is 2.2 ch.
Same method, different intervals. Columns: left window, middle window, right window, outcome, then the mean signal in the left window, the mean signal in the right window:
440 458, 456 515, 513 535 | -4.8 ch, 2.55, 2.84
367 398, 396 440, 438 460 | 3.9 ch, 2.42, 2.56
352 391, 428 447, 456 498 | 2.1 ch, 2.51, 2.88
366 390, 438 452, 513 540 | 0.7 ch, 2.5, 2.86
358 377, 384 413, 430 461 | 4.1 ch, 2.63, 2.53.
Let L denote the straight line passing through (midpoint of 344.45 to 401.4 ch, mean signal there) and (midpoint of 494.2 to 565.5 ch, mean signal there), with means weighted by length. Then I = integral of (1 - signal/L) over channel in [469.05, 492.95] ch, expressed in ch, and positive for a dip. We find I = -0.80 ch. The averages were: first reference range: 2.47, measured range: 2.88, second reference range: 2.94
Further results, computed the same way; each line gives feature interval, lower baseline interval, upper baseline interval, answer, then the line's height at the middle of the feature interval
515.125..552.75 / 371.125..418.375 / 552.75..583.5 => -0.4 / 2.86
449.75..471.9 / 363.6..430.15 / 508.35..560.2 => -1.3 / 2.61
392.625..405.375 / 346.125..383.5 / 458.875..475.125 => 2.2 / 2.69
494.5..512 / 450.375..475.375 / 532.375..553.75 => -0.7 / 2.88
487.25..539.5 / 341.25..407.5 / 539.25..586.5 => -1.4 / 2.85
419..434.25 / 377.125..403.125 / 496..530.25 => 1.3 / 2.47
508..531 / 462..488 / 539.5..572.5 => 0.6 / 2.94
